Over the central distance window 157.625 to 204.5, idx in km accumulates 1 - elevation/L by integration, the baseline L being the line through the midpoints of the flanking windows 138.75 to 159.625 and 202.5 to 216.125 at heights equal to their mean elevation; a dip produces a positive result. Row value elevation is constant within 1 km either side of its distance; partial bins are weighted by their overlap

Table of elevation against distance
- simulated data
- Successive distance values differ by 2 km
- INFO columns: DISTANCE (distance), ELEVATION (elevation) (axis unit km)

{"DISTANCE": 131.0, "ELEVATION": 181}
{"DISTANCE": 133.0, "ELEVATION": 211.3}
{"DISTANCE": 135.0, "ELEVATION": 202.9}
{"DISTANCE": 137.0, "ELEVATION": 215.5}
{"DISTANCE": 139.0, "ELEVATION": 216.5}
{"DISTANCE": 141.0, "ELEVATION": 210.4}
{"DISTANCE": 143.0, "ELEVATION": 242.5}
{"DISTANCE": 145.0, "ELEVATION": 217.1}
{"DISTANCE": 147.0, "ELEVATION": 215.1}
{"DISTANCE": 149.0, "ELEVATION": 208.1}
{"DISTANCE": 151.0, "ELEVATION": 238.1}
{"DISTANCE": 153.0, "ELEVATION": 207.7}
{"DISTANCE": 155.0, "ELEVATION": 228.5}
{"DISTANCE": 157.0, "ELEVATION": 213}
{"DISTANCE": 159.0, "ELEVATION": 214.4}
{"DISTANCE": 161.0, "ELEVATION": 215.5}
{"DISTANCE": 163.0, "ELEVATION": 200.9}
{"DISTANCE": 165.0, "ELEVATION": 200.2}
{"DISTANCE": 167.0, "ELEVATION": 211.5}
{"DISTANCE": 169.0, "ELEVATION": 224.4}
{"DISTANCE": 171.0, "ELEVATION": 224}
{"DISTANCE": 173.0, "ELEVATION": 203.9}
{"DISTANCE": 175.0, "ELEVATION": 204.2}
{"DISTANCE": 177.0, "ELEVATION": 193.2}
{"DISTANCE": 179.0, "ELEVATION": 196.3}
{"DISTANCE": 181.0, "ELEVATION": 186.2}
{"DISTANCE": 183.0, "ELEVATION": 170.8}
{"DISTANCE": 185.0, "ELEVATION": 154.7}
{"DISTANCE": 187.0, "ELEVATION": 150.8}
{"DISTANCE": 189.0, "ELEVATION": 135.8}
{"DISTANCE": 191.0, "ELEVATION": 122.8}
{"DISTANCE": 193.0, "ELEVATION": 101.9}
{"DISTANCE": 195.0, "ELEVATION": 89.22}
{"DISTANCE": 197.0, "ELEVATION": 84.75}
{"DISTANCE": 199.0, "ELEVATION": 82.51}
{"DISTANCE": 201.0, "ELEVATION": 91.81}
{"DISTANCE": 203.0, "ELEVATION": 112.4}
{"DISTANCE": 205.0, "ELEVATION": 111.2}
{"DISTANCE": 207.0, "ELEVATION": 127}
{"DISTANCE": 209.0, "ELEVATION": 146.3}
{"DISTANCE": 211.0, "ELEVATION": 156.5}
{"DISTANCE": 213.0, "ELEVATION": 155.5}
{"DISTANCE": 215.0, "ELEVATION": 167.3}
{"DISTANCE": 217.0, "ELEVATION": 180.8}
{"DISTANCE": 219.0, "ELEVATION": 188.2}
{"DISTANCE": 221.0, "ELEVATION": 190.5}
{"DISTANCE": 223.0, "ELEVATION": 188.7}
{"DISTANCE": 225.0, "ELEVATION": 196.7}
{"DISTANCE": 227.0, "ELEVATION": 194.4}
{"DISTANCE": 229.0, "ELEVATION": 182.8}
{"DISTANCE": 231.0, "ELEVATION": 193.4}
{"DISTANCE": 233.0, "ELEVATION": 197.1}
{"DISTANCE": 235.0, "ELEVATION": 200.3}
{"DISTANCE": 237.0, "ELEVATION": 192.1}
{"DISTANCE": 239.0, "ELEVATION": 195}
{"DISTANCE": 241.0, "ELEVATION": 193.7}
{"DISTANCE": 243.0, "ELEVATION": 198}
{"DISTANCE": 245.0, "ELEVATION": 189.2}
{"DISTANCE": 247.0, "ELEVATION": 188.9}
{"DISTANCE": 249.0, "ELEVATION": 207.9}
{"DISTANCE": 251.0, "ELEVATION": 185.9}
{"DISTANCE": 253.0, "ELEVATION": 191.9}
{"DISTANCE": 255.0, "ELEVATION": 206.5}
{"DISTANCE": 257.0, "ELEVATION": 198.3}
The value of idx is 4.5 km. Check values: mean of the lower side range 219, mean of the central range 164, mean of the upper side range 141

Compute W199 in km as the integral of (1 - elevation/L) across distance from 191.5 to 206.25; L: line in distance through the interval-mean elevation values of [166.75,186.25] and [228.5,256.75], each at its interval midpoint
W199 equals 7.4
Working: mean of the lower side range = 196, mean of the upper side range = 195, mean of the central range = 97.7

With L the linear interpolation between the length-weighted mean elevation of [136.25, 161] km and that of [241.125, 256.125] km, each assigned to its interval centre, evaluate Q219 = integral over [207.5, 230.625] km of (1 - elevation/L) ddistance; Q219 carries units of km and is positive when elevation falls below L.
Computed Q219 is 2.9 km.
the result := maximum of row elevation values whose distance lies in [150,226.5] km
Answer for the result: 238.1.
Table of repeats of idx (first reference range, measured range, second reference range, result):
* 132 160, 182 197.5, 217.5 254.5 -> 5.88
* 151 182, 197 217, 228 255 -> 7.21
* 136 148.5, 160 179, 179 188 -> -2.26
